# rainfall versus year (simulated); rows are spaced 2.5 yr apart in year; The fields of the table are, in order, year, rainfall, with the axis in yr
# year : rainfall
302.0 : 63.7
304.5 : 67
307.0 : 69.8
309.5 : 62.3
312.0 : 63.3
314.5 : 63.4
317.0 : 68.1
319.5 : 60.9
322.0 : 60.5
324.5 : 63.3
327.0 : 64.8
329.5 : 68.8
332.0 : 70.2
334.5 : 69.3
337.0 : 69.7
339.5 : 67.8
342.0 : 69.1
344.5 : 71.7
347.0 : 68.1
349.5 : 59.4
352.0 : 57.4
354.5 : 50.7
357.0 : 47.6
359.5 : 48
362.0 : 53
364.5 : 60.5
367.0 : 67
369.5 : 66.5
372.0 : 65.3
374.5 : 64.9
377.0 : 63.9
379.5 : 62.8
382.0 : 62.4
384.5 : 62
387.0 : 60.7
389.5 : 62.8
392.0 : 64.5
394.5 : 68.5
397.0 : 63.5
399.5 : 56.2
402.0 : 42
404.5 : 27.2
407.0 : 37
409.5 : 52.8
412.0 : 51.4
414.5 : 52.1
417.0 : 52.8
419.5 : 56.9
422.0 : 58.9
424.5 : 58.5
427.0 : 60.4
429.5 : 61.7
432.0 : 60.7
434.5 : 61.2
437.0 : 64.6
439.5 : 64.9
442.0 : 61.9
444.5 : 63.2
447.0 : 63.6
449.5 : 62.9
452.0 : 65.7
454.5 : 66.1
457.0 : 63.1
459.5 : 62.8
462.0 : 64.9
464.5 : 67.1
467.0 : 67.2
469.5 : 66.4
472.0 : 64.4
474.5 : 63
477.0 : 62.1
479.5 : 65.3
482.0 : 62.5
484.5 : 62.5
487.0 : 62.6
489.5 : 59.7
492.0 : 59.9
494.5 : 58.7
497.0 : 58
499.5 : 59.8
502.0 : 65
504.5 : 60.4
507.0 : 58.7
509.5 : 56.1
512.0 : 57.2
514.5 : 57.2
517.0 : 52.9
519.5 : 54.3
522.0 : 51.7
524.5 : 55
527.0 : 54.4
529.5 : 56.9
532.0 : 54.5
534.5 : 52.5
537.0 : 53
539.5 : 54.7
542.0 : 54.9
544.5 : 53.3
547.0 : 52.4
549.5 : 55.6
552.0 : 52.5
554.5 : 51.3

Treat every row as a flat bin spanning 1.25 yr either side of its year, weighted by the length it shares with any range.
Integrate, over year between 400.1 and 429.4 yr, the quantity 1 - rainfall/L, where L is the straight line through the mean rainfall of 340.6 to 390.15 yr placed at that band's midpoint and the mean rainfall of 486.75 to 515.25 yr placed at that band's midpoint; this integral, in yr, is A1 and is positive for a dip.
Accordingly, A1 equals 4.8 yr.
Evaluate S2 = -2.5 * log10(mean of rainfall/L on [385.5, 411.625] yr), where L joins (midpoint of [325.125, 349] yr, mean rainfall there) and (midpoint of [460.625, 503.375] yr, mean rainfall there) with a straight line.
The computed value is 0.23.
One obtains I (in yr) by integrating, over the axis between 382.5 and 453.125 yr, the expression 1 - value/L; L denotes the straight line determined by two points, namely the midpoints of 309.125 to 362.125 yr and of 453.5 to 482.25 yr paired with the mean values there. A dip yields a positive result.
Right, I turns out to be 6.75 yr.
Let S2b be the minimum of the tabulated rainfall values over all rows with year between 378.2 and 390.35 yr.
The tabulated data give 60.7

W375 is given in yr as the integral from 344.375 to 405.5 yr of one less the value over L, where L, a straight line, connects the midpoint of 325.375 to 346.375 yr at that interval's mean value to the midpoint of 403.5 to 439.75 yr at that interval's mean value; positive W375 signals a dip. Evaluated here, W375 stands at 3.3 yr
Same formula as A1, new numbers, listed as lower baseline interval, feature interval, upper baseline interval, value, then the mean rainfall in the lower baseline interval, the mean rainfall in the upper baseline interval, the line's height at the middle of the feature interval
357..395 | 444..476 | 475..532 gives -2.69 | 61.6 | 58.6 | 59.6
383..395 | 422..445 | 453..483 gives 0.85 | 63.4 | 64.6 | 64.1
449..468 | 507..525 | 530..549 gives 0.60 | 65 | 53.8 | 57.1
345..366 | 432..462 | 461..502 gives -1.25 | 56.3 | 62.8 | 61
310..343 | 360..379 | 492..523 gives 0.47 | 66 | 57.6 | 64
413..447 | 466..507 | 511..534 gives -3.90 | 59.9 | 54.8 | 56.8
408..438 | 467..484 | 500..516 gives -1.66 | 57.4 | 59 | 58.4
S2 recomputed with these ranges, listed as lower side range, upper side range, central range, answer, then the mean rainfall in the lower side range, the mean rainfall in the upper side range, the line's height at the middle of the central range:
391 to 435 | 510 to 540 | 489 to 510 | -0.10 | 54.6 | 54.6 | 54.6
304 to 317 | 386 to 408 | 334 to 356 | -0.06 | 65.3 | 53.7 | 60.7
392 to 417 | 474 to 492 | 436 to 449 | -0.13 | 50.9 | 62.3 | 56.4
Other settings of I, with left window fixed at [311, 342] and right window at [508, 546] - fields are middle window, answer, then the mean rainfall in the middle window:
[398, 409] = 3.5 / 42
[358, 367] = 1.2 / 55.5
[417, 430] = 0.4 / 58.5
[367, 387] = -0.3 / 64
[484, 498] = -0.9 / 60.2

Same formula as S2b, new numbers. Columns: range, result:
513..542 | 51.7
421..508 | 58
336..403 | 42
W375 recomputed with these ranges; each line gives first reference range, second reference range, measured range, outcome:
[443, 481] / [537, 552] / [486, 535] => 0.8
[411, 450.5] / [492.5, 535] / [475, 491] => -1.3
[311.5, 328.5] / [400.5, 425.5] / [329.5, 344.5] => -2.1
